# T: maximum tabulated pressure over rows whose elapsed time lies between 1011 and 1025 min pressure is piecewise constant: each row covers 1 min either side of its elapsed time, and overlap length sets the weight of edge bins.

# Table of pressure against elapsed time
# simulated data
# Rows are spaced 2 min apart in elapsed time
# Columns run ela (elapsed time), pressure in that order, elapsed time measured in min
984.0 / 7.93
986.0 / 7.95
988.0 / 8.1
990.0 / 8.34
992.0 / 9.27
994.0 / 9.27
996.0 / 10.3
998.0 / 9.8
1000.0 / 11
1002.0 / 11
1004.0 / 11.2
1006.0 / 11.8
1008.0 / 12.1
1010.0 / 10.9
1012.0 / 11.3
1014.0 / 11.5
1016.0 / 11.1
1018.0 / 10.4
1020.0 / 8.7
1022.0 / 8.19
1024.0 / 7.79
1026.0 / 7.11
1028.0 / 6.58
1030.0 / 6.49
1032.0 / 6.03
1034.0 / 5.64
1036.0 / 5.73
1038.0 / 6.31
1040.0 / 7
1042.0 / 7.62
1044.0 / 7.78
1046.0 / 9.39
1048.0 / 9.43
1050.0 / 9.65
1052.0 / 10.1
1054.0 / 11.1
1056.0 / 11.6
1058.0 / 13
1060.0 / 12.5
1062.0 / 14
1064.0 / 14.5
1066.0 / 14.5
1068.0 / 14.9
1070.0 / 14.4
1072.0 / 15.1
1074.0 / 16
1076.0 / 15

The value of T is 11.5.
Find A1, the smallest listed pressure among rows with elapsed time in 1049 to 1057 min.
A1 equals 9.65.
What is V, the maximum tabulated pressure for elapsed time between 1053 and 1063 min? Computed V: 14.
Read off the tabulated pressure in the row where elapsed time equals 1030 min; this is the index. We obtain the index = 6.49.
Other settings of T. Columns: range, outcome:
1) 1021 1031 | 8.19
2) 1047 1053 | 10.1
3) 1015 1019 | 11.1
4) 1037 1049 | 9.43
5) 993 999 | 10.3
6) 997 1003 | 11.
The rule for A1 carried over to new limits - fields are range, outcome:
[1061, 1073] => 14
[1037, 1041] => 6.31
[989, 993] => 8.34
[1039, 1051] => 7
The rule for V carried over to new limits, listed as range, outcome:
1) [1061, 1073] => 15.1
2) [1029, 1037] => 6.49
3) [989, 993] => 9.27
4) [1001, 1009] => 12.1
